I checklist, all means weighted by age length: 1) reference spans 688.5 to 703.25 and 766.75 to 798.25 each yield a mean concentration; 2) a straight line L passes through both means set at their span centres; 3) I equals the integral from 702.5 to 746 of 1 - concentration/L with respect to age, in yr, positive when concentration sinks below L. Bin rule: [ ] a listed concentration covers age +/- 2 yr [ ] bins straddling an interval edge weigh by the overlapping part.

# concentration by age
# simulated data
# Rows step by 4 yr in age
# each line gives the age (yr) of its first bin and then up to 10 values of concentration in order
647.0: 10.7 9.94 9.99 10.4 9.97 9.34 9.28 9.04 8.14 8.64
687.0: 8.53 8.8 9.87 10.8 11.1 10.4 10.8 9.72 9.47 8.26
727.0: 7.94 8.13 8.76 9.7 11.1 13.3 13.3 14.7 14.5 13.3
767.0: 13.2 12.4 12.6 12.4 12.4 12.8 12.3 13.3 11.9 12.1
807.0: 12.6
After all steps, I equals 4.8 yr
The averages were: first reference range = 9.97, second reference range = 12.6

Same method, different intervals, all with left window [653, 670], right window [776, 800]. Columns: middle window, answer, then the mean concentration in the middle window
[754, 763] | -1.8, 14.3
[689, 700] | 0.9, 9.73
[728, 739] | 2.7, 8.63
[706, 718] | 0.8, 10.2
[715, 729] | 3.0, 8.72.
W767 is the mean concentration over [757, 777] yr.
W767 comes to 13.2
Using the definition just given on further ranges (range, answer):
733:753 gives 11.2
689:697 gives 9.34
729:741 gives 8.86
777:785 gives 12.4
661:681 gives 9.15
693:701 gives 10.3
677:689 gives 8.44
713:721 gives 9.6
